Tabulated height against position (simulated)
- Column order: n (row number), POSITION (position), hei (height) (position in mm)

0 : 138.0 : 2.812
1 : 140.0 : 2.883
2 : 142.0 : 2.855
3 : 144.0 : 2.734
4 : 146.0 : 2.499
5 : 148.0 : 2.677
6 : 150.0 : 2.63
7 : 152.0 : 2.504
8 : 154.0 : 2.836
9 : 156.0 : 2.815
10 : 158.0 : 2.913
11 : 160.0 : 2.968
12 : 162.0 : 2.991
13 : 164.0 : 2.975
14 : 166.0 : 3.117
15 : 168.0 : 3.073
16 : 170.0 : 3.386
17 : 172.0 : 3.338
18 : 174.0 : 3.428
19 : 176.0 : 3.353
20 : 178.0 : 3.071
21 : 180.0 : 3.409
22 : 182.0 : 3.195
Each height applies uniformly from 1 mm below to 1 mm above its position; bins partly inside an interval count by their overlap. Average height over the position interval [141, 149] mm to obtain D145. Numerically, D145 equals 2.69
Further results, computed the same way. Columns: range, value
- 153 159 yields 2.85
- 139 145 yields 2.82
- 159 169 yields 3.02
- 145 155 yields 2.63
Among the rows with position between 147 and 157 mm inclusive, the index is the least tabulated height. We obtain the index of 2.504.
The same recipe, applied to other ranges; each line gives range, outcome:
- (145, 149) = 2.499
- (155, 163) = 2.815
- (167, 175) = 3.073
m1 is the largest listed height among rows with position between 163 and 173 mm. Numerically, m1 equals 3.386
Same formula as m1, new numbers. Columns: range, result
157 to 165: 2.991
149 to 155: 2.836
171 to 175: 3.428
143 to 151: 2.734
